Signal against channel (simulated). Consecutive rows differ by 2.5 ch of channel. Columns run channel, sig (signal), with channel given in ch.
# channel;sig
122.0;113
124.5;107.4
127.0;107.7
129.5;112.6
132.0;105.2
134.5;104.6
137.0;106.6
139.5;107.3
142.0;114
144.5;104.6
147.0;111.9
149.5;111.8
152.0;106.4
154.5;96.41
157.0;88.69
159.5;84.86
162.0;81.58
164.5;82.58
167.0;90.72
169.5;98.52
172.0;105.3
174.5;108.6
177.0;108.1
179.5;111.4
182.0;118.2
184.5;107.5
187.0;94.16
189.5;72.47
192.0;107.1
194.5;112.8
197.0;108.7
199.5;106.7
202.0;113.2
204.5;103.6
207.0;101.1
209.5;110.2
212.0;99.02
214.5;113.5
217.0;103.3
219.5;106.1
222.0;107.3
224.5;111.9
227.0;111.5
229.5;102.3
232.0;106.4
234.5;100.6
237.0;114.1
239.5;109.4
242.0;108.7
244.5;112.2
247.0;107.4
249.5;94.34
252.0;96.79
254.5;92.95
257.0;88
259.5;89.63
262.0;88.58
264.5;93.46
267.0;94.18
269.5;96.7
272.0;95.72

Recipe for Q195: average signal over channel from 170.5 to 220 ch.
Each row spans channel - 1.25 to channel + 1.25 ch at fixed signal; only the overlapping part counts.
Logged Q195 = 106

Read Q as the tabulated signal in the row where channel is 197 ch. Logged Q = 108.7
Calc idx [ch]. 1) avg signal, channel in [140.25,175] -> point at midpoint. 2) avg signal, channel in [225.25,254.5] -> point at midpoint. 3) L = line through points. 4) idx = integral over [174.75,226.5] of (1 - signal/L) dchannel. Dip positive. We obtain -1.9 ch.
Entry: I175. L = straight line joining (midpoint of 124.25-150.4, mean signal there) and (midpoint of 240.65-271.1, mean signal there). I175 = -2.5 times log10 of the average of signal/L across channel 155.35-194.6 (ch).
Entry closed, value 0.07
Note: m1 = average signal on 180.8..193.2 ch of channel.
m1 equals 99.8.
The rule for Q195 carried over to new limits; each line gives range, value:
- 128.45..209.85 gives 103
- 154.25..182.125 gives 97.1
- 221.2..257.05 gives 105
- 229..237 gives 105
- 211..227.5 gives 107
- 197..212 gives 106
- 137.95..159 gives 104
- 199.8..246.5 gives 107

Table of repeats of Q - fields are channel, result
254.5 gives 92.95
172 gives 105.3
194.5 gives 112.8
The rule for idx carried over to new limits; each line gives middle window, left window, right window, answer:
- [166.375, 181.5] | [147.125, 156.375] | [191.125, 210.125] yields 0.16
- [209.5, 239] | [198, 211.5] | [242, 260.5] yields -1.17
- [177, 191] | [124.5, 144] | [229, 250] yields 0.77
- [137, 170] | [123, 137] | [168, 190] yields 2.18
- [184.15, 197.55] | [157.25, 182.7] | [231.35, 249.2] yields 0.20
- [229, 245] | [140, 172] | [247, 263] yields -2.35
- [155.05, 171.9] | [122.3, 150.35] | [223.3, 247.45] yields 2.98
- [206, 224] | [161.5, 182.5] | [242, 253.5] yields -0.72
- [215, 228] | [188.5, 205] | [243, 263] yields -0.98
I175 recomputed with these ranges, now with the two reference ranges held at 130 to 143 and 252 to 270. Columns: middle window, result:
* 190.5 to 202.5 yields -0.09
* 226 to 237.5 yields -0.11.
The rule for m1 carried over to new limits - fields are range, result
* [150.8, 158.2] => 97.2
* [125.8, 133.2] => 109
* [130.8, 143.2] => 108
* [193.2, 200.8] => 109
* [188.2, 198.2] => 100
